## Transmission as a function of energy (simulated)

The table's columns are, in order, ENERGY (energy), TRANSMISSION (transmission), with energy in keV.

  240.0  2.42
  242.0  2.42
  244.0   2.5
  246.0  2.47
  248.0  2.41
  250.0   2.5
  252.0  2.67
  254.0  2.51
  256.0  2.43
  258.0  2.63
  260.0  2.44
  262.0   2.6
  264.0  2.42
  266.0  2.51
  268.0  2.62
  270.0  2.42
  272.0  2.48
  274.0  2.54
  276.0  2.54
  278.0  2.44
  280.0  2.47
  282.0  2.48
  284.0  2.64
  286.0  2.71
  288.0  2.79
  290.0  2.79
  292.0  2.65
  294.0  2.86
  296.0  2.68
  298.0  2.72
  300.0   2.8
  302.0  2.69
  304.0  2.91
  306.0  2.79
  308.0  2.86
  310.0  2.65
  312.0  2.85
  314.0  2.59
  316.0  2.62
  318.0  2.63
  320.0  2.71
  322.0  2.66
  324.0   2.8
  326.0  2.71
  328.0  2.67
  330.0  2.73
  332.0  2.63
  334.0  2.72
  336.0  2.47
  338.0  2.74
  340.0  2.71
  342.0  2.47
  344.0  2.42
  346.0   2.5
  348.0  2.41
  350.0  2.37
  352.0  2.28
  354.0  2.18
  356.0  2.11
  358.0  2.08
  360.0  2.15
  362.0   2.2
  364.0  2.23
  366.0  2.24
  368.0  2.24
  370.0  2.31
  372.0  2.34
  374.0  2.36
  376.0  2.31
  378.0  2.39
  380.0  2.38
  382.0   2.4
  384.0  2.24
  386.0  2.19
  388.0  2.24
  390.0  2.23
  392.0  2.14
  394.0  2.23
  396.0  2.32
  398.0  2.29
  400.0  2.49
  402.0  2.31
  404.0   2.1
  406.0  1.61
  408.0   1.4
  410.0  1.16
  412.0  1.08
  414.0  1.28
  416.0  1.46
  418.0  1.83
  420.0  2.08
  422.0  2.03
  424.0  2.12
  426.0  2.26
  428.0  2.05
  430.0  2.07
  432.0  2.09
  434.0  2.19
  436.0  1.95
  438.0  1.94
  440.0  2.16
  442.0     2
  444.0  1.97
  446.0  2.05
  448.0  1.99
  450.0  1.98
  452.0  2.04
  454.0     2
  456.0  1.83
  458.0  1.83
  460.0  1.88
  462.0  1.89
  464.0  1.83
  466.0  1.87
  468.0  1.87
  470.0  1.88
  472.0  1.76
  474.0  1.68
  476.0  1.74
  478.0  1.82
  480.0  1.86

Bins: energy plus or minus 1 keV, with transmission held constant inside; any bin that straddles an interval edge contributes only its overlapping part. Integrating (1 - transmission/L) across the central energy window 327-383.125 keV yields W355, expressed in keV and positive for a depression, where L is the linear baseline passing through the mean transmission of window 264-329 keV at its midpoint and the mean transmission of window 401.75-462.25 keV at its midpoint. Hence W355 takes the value -1.61 keV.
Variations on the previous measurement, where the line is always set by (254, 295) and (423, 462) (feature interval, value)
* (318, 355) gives -3.10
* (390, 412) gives 1.89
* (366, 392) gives -0.78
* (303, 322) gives -2.21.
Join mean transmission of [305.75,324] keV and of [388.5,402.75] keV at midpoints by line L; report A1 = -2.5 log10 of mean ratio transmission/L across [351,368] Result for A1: 0.13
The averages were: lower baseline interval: 2.71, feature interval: 2.19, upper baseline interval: 2.29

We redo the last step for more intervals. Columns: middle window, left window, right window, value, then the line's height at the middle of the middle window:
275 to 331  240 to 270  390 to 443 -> -0.15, 2.34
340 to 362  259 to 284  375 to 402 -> 0.02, 2.36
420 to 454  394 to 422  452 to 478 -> -0.12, 1.84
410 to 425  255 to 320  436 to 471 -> 0.25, 2.09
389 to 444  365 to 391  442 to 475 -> 0.08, 2.11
